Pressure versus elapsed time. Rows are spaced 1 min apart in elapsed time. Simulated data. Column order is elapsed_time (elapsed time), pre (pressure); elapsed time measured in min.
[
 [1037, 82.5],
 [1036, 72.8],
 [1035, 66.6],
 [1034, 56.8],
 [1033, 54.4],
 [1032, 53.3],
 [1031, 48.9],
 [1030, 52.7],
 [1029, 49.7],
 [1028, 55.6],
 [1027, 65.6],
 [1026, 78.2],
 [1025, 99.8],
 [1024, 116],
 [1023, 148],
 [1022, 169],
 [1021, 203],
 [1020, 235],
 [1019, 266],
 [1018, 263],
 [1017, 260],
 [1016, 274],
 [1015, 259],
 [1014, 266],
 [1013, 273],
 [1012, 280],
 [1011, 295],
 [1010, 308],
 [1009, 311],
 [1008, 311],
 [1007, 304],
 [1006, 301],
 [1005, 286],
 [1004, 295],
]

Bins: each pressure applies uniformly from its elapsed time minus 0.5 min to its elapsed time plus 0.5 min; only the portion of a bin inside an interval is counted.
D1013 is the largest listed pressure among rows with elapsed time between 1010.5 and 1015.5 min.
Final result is 295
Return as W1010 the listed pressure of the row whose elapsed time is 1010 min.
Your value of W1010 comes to 308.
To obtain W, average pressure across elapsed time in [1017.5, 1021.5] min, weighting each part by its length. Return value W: 242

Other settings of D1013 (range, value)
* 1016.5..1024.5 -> 266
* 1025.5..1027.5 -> 78.2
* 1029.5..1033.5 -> 54.4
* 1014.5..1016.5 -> 274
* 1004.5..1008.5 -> 311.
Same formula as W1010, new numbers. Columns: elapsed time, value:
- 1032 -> 53.3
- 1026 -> 78.2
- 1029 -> 49.7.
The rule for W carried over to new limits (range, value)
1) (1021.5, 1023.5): 158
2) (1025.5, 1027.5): 71.9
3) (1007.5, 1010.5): 310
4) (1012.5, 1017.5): 266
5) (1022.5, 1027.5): 102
